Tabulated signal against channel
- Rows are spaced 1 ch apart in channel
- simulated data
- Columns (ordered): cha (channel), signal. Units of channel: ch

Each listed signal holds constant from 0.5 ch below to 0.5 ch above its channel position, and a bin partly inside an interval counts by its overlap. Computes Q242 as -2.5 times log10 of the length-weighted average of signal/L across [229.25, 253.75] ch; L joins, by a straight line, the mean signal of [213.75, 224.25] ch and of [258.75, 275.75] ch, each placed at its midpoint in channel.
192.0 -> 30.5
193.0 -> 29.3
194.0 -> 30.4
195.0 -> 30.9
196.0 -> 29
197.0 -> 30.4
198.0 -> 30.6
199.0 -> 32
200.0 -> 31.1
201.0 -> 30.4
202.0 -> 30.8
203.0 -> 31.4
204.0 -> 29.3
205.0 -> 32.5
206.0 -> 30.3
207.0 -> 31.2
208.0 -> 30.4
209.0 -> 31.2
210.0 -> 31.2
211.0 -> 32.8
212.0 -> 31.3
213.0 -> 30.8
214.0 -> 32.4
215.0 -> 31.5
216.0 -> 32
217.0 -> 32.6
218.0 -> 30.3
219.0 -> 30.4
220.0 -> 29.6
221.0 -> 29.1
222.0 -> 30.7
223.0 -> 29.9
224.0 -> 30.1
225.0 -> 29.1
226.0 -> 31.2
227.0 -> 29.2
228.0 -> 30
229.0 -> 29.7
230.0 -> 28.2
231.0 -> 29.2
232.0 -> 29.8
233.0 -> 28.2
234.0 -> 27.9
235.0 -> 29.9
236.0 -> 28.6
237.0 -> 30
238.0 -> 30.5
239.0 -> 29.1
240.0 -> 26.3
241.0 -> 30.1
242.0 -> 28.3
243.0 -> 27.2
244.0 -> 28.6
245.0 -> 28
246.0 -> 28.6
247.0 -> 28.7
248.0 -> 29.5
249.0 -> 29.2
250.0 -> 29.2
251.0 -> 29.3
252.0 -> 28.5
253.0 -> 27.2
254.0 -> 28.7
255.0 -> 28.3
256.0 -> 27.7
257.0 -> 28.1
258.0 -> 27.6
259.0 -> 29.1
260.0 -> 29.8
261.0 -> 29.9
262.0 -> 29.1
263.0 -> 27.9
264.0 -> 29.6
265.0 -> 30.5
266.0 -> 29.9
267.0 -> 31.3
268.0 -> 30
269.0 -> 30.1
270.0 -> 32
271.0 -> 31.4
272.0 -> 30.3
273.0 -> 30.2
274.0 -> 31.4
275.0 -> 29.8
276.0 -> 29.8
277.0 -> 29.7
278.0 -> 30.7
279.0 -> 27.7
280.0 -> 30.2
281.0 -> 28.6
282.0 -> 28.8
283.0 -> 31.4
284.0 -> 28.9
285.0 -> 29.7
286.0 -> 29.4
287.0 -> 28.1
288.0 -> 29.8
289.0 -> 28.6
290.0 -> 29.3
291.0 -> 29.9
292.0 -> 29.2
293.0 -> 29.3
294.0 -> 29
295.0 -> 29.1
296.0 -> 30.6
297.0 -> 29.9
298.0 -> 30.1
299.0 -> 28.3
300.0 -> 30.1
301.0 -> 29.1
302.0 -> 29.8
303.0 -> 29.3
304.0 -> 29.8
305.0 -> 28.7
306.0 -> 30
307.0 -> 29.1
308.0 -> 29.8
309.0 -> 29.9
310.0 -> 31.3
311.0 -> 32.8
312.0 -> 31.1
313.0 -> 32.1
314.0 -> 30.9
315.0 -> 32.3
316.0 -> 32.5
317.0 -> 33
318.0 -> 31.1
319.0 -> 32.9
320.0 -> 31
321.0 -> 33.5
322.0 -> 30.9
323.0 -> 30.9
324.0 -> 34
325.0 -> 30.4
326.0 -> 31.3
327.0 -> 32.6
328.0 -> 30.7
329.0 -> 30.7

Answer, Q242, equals 0.06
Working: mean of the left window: 30.8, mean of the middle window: 28.8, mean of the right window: 30.1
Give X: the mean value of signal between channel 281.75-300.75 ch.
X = 29.5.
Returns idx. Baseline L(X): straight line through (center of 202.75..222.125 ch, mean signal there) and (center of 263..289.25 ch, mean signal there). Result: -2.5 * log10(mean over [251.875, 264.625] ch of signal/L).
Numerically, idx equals 0.06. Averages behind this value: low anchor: 31.1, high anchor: 29.9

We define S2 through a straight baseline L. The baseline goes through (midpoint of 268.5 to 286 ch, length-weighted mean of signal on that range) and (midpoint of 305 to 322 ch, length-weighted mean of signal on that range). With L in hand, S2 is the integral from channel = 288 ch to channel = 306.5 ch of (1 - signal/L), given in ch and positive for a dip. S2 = 0.78 ch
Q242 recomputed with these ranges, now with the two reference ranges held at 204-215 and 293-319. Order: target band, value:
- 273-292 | 0.04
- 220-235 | 0.06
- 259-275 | 0.02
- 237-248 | 0.09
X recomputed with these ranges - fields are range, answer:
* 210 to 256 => 29.5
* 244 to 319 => 29.7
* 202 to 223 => 31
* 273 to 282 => 29.7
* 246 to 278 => 29.5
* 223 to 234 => 29.4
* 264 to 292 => 29.9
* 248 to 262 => 28.7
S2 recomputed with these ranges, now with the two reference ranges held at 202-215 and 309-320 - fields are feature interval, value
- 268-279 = 0.4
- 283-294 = 0.8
